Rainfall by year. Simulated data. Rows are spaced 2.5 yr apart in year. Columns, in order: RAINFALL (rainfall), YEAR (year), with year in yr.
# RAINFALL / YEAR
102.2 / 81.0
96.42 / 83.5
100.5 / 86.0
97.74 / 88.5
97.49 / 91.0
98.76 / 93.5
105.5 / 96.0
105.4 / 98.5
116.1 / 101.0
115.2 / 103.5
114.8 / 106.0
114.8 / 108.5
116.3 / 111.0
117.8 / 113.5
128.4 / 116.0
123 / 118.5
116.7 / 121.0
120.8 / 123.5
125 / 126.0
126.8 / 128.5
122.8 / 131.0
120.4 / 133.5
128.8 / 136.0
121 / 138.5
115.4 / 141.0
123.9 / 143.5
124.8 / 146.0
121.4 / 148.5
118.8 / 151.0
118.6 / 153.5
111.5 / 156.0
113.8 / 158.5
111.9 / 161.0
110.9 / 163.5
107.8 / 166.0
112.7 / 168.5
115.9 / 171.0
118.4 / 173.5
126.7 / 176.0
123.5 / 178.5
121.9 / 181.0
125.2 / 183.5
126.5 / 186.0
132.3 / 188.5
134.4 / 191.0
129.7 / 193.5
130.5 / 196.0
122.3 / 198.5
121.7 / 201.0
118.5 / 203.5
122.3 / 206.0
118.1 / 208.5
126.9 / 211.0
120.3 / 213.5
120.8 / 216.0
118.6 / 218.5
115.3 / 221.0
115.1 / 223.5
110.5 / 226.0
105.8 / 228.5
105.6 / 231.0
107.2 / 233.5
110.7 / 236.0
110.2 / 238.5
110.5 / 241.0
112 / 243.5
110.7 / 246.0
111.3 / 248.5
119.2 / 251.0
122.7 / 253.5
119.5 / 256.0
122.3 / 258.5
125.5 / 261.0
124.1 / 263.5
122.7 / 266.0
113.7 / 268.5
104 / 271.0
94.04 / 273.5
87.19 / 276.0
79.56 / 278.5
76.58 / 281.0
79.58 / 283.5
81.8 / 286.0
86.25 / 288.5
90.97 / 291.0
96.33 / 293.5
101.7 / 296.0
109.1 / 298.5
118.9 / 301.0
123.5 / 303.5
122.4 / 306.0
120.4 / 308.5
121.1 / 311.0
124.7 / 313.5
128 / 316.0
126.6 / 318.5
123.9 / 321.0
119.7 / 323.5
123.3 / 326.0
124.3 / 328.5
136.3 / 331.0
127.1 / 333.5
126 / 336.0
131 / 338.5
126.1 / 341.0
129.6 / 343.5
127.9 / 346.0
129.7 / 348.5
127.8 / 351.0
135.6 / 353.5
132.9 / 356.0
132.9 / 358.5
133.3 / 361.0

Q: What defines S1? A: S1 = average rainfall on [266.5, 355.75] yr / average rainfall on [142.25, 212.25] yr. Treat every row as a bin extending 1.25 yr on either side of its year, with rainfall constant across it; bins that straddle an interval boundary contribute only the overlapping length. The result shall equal 0.94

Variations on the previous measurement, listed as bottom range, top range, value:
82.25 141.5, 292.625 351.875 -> 1.07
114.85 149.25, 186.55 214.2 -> 1.02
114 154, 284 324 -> 0.91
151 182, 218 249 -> 0.95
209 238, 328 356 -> 1.13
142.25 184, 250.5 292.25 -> 0.87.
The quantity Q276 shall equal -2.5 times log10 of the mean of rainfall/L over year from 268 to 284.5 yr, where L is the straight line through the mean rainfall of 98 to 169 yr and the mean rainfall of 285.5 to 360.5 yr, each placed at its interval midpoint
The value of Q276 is 0.316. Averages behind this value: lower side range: 118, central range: 89.8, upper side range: 121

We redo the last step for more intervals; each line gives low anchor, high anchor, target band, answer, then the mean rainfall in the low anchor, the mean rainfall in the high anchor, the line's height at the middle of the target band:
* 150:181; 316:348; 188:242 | 0.008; 116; 127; 119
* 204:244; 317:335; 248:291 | 0.154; 114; 126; 120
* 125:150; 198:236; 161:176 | 0.057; 123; 116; 120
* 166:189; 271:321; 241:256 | -0.039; 121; 104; 111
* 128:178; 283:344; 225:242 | 0.085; 119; 116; 117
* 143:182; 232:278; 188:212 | -0.091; 118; 112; 115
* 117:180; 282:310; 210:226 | -0.068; 119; 103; 111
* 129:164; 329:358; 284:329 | 0.138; 119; 130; 128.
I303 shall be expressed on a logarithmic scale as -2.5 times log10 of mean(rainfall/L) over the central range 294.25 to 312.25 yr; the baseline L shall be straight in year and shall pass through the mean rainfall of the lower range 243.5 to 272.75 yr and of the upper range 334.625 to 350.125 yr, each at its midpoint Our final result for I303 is 0.06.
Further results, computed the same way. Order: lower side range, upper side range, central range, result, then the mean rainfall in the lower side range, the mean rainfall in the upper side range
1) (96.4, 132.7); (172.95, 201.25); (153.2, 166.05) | 0.10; 119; 126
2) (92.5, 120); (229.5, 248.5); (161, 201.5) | -0.10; 114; 110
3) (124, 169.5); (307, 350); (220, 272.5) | 0.08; 119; 126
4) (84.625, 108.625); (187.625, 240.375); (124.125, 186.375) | -0.07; 106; 119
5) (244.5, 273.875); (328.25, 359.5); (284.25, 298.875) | 0.29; 116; 130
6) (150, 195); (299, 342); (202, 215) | 0.00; 120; 125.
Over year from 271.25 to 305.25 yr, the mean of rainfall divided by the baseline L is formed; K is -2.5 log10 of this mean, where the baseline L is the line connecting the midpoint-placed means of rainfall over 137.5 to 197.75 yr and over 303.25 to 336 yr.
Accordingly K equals 0.29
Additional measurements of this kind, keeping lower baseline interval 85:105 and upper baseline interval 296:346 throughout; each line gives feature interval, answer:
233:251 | 0.06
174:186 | -0.11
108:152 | -0.13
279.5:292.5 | 0.41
